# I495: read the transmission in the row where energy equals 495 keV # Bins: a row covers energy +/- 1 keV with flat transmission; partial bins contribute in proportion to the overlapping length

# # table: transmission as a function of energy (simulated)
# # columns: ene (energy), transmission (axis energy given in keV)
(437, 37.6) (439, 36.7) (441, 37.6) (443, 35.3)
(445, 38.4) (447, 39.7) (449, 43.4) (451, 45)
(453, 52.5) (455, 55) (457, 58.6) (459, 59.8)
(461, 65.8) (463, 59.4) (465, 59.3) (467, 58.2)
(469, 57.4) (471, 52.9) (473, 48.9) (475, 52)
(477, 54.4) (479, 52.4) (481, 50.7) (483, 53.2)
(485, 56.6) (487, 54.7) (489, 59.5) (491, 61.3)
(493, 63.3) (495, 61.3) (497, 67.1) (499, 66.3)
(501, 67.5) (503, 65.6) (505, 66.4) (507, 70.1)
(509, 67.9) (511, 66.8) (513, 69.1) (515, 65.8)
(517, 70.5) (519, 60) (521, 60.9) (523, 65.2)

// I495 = 61.3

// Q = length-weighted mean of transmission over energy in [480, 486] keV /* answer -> 53.5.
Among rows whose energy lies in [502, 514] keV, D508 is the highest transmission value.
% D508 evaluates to 70.1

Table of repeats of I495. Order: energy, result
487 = 54.7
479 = 52.4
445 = 38.4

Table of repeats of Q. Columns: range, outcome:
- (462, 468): 59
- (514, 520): 65.4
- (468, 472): 55.1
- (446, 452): 42.7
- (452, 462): 58.3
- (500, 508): 67.4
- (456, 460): 59.2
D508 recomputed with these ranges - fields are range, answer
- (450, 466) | 65.8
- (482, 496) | 63.3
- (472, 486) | 56.6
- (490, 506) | 67.5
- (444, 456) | 55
